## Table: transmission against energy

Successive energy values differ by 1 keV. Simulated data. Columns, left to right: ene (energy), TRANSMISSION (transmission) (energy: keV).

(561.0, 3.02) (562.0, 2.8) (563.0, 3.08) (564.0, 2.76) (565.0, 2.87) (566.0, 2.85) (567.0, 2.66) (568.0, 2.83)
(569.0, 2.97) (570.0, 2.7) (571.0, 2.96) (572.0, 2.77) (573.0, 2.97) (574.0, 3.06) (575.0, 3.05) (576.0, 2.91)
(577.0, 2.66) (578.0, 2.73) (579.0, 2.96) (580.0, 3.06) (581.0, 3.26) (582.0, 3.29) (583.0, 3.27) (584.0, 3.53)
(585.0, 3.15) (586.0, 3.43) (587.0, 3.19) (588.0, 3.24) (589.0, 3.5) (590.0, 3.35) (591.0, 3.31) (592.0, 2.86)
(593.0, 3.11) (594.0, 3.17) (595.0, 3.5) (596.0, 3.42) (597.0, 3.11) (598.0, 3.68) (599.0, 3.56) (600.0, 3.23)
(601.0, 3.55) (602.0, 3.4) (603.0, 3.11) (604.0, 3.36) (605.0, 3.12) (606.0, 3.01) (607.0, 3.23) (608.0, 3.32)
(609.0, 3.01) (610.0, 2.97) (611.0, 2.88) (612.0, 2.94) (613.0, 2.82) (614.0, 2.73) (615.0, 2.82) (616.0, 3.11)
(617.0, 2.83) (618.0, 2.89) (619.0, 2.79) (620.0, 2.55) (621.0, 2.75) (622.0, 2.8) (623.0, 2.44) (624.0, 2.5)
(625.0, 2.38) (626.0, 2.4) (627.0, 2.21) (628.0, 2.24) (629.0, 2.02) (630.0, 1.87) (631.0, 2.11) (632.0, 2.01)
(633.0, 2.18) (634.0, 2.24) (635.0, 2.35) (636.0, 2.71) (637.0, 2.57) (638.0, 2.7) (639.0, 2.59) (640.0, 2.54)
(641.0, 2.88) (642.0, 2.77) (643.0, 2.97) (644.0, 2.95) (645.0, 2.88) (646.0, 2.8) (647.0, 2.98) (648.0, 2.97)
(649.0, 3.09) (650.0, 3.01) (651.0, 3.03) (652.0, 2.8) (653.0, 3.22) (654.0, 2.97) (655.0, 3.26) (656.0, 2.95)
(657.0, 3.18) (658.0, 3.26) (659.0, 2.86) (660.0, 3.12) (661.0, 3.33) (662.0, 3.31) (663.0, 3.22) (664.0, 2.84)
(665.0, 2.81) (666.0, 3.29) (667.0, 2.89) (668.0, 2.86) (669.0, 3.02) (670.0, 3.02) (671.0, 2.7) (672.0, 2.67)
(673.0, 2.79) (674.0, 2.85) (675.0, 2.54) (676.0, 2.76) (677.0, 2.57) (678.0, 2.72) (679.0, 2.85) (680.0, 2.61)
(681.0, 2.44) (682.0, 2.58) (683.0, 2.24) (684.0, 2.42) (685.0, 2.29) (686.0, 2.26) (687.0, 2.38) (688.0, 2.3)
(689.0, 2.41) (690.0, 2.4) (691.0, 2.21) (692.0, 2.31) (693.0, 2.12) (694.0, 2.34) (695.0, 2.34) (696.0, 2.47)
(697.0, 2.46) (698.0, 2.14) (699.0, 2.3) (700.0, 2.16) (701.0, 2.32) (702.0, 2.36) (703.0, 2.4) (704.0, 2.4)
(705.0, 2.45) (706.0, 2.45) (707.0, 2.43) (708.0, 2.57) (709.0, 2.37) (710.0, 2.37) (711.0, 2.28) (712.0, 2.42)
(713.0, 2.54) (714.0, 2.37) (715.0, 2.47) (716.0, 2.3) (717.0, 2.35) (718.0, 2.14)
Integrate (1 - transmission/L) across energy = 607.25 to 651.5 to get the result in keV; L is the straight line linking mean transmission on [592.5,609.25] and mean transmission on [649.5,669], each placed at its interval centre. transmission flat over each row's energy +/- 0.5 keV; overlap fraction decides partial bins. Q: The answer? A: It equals 7.0 keV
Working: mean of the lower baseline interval 3.29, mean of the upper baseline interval 3.06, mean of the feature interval 2.68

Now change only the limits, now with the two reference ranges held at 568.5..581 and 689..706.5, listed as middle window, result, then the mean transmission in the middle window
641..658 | -2.9 keV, 2.99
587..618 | -4.3 keV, 3.17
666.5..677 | -1.5 keV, 2.8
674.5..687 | -0.5 keV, 2.52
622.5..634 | 1.9 keV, 2.22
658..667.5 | -2.2 keV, 3.08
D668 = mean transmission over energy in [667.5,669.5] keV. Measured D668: 2.94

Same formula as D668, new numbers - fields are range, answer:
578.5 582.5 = 3.14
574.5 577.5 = 2.87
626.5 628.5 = 2.23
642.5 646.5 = 2.9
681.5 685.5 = 2.38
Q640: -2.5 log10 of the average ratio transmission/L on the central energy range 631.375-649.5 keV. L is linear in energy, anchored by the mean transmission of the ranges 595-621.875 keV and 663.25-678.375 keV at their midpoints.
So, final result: 0.11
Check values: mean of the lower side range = 3.09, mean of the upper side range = 2.83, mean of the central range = 2.67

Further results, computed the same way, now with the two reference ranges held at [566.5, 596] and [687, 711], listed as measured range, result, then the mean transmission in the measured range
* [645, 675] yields -0.155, 2.99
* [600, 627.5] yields -0.001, 2.89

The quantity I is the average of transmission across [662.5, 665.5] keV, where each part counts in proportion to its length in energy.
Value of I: 2.96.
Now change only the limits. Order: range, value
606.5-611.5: 3.08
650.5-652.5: 2.92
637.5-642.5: 2.7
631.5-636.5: 2.3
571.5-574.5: 2.93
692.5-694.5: 2.23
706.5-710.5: 2.44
